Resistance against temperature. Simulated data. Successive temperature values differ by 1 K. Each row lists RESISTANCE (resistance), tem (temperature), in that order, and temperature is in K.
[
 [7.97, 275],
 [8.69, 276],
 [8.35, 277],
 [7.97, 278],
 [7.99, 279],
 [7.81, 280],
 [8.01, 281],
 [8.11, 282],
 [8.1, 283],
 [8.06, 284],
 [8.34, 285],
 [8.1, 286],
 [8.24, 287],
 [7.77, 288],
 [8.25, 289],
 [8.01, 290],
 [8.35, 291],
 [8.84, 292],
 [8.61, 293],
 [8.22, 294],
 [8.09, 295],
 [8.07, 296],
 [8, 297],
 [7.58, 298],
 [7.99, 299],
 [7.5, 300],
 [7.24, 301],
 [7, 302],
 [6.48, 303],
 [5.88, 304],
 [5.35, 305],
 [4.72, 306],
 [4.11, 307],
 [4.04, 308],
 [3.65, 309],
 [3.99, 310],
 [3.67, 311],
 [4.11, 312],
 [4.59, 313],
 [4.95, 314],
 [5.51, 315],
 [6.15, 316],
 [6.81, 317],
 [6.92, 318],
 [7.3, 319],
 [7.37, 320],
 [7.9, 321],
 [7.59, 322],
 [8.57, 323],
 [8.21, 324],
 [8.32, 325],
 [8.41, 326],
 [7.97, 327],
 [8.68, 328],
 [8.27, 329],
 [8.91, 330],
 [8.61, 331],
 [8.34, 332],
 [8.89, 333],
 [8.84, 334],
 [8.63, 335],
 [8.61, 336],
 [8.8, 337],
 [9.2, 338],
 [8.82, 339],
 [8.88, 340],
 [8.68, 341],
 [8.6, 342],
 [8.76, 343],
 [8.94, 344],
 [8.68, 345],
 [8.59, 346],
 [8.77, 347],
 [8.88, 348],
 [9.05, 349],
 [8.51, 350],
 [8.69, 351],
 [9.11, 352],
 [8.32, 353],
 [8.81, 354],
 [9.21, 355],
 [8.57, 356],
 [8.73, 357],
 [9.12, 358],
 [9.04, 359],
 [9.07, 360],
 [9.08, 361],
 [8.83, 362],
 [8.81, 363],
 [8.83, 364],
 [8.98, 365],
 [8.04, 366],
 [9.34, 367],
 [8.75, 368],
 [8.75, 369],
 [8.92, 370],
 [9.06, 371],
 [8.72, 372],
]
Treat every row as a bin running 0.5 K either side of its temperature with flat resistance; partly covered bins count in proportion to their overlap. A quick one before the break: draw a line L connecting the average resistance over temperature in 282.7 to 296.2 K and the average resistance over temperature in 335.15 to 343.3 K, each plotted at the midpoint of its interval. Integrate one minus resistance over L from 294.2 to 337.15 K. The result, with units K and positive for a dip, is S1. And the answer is 7.8 K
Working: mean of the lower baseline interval 8.22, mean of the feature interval 6.99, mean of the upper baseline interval 8.79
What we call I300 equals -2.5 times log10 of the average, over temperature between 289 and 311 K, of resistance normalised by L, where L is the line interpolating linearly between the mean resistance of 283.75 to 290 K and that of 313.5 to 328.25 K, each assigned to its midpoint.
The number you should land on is 0.17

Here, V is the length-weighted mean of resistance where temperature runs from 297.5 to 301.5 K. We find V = 7.58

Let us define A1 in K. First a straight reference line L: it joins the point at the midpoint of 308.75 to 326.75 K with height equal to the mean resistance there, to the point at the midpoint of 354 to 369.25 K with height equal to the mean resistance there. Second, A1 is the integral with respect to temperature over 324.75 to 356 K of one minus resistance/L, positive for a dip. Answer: -4.32 K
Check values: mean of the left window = 6.39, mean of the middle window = 8.7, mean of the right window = 8.88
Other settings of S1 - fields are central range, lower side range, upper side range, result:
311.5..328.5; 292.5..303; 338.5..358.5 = 2.5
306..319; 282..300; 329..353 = 5.3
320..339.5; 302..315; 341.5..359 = -4.9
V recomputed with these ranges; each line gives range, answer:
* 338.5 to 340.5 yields 8.85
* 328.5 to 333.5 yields 8.6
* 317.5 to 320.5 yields 7.2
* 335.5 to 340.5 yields 8.86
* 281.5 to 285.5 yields 8.15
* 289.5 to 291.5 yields 8.18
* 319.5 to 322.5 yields 7.62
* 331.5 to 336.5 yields 8.66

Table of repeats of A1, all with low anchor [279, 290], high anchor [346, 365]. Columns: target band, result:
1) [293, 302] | 0.42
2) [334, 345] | -0.14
